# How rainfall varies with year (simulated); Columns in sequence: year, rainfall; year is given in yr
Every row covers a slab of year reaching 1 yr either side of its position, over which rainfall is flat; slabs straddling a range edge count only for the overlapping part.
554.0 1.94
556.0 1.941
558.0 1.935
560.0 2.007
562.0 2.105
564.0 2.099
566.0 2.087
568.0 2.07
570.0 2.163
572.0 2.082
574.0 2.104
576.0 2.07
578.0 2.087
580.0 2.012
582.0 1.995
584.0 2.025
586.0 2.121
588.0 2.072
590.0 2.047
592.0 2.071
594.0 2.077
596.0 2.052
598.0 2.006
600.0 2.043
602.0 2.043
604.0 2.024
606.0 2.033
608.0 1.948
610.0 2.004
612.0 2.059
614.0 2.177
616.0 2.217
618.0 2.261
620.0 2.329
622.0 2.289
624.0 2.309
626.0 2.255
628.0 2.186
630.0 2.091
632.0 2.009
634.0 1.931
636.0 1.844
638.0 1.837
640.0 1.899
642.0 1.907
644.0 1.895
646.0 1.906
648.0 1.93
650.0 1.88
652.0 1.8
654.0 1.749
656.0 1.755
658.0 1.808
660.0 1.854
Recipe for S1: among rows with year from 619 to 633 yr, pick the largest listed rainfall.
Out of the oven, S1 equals 2.329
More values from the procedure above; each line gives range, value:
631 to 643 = 2.009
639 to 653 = 1.93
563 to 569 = 2.099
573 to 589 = 2.121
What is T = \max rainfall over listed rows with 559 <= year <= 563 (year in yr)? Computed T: 2.105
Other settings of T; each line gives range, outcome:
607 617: 2.217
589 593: 2.071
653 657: 1.755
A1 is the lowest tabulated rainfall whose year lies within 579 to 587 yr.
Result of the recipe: 1.995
